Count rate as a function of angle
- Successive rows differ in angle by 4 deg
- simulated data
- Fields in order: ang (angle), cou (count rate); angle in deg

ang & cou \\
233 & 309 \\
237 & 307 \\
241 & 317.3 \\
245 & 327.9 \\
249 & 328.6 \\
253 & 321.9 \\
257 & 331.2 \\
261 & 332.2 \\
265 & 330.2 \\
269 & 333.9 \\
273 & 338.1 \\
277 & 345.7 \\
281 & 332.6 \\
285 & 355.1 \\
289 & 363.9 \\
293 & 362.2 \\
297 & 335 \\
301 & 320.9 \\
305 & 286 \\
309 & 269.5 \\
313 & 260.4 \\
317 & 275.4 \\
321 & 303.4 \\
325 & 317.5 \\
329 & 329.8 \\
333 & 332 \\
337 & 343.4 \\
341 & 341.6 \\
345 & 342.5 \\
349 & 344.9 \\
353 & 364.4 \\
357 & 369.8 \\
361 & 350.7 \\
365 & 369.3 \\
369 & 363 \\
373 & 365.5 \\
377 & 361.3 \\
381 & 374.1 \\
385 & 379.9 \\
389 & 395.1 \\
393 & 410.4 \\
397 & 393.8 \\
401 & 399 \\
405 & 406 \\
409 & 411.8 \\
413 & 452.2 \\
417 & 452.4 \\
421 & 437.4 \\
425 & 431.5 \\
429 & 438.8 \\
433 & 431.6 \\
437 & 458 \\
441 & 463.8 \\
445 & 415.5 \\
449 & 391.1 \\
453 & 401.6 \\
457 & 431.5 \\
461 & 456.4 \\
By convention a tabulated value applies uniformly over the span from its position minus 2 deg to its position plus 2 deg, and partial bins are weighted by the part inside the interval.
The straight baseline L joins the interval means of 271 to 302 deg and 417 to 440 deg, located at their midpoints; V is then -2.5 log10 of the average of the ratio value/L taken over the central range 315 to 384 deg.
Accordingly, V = 0.13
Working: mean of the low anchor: 345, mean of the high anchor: 442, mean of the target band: 345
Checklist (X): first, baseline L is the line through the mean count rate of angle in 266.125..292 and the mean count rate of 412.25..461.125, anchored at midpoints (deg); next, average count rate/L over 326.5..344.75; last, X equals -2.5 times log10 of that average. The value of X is 0.12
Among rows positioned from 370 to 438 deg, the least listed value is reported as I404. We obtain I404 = 361.3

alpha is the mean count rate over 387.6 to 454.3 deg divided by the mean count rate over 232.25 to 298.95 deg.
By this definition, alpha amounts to 1.27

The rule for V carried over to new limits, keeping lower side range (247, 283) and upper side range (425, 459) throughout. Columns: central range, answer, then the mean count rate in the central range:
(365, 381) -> 0.08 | 365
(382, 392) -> 0.03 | 388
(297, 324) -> 0.22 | 291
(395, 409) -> 0.02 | 401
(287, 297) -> -0.03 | 357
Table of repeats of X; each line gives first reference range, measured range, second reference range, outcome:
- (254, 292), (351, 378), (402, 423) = 0.10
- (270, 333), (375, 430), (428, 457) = -0.03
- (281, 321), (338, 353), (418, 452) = 0.03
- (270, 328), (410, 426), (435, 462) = -0.09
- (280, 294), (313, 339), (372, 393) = 0.17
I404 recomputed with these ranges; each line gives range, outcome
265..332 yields 260.4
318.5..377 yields 303.4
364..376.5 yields 363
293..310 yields 269.5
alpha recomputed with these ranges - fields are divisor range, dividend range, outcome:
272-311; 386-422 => 1.26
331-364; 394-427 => 1.21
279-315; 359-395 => 1.17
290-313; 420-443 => 1.42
